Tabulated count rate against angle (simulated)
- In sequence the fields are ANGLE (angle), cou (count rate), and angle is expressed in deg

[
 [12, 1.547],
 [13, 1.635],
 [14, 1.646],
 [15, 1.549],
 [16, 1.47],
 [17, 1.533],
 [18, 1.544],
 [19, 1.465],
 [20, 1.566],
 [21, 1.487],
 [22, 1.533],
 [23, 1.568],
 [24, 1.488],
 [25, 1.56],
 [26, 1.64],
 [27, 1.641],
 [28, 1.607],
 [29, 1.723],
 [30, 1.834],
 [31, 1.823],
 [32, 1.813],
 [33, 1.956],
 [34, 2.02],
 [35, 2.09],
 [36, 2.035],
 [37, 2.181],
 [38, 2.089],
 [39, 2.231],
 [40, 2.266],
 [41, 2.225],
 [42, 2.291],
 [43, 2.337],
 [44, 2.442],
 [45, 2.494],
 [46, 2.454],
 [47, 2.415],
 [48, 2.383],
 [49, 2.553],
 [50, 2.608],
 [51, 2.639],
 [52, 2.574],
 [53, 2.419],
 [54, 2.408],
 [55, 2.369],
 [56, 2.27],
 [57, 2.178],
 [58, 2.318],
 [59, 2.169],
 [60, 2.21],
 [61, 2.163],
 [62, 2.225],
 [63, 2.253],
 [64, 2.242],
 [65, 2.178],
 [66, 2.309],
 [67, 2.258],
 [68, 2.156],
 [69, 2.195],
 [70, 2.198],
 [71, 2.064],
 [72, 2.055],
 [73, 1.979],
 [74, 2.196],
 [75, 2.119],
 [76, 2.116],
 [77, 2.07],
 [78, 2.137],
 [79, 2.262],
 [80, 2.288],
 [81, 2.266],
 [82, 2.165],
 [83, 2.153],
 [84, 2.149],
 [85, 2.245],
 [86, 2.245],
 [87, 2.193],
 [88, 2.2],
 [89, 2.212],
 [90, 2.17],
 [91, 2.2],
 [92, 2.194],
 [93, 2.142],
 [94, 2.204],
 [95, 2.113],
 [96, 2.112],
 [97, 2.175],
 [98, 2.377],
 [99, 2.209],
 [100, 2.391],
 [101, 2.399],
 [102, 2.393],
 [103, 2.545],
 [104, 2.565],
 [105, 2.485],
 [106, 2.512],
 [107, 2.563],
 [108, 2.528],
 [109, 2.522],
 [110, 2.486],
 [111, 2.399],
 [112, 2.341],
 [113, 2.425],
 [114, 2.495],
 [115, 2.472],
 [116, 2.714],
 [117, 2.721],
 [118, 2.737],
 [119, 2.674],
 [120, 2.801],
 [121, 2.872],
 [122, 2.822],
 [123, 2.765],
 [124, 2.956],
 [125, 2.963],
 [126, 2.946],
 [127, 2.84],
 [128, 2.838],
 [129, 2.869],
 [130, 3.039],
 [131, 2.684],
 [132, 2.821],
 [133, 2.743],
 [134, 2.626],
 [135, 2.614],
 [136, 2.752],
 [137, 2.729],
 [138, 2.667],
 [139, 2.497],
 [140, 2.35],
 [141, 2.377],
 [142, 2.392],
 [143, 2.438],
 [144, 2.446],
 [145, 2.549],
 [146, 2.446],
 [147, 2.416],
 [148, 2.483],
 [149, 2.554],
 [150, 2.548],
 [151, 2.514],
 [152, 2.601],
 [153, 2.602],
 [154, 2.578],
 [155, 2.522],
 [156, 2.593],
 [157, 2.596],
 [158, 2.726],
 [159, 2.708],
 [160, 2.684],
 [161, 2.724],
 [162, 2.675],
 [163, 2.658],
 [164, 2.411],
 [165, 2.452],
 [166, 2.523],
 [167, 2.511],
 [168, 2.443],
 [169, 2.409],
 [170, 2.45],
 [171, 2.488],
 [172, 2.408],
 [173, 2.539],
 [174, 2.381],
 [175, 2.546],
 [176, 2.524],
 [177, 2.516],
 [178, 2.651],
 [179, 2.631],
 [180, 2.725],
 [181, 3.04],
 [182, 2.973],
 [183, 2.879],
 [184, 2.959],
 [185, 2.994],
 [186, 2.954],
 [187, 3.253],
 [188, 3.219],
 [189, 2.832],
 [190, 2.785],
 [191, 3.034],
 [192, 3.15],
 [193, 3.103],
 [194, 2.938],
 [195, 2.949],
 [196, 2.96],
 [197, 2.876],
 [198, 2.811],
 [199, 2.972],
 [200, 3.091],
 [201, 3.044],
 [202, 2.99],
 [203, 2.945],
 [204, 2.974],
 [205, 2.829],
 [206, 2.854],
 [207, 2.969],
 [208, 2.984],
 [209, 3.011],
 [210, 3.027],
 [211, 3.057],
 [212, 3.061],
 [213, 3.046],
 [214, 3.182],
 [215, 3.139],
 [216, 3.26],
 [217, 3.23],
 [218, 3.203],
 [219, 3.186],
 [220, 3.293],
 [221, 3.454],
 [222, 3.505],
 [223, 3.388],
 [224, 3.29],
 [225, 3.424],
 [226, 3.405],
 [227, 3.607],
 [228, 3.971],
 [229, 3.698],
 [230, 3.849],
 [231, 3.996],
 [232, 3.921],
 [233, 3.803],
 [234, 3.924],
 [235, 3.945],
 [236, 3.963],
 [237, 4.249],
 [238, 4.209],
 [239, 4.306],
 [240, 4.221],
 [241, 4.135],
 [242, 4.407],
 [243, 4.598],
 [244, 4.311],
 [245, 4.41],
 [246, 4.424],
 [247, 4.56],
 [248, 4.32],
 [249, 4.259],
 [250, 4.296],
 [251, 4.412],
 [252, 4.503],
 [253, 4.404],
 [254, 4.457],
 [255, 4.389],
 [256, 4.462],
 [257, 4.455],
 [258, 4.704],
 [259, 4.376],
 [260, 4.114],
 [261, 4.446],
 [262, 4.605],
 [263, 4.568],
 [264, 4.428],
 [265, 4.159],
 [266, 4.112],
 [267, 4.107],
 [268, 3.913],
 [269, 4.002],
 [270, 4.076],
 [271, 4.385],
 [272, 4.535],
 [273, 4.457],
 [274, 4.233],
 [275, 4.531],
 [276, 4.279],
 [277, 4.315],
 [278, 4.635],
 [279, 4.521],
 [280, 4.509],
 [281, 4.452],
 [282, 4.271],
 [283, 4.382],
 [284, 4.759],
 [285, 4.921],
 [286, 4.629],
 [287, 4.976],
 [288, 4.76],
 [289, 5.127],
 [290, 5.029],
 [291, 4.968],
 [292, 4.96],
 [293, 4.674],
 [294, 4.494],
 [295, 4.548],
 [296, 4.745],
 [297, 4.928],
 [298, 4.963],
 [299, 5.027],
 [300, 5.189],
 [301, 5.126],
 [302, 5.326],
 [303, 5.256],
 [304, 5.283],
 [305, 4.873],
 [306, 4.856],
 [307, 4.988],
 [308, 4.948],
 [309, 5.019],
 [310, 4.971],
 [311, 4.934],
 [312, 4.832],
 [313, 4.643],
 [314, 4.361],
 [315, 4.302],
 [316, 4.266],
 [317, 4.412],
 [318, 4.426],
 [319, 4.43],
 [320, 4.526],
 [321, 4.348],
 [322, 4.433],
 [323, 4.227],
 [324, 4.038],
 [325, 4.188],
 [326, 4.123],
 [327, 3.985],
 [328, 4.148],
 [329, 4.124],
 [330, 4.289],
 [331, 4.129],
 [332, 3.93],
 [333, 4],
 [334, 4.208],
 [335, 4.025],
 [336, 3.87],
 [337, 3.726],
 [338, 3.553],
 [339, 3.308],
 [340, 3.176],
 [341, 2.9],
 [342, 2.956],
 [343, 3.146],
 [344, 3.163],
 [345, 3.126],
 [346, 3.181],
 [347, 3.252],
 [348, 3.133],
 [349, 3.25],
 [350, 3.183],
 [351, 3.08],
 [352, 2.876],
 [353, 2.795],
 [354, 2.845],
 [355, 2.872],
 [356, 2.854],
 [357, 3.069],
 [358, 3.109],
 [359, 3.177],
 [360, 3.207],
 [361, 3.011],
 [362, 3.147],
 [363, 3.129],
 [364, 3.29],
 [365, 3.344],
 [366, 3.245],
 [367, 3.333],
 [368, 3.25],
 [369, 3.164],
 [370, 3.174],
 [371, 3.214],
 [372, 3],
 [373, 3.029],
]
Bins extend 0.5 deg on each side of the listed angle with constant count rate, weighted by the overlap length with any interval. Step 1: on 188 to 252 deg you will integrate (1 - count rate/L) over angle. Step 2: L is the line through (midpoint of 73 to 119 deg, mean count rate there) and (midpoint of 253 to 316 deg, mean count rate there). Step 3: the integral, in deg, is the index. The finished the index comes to 5.8 deg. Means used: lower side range 2.32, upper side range 4.63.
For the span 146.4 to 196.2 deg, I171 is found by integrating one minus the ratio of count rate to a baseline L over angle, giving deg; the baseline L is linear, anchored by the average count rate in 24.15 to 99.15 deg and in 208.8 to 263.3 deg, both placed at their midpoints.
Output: 8.8 deg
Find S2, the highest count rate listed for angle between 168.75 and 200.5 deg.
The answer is 3.253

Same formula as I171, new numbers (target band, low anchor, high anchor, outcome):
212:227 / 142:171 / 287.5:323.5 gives 0.9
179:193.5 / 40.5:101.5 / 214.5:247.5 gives 1.7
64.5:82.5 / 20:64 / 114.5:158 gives 1.0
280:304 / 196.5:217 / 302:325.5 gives -3.0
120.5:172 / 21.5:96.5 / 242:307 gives 8.1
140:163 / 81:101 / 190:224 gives 1.0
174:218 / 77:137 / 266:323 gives 7.1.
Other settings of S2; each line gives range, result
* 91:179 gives 3.039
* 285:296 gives 5.127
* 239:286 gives 4.921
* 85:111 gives 2.565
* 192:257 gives 4.598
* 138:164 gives 2.726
